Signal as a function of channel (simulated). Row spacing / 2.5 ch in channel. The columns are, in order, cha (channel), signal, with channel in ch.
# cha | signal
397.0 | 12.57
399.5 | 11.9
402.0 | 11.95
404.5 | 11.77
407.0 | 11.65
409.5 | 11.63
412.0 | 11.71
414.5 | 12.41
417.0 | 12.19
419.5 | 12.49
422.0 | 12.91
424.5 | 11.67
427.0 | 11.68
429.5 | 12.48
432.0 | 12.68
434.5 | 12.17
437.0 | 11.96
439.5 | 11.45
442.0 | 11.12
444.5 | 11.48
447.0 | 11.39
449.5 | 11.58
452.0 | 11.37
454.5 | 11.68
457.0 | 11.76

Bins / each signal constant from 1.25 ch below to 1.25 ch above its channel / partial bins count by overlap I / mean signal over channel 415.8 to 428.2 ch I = 12.2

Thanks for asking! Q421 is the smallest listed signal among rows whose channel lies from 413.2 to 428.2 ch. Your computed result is 11.67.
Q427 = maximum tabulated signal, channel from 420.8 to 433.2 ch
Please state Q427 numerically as 12.91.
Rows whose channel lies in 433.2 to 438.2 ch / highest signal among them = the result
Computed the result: 12.17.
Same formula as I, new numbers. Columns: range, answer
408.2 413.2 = 11.7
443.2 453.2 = 11.5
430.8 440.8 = 12.1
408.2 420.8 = 12.1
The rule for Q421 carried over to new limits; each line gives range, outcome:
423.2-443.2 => 11.12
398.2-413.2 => 11.63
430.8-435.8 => 12.17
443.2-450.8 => 11.39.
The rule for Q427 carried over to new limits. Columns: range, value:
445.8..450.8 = 11.58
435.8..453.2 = 11.96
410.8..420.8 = 12.49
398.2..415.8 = 12.41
